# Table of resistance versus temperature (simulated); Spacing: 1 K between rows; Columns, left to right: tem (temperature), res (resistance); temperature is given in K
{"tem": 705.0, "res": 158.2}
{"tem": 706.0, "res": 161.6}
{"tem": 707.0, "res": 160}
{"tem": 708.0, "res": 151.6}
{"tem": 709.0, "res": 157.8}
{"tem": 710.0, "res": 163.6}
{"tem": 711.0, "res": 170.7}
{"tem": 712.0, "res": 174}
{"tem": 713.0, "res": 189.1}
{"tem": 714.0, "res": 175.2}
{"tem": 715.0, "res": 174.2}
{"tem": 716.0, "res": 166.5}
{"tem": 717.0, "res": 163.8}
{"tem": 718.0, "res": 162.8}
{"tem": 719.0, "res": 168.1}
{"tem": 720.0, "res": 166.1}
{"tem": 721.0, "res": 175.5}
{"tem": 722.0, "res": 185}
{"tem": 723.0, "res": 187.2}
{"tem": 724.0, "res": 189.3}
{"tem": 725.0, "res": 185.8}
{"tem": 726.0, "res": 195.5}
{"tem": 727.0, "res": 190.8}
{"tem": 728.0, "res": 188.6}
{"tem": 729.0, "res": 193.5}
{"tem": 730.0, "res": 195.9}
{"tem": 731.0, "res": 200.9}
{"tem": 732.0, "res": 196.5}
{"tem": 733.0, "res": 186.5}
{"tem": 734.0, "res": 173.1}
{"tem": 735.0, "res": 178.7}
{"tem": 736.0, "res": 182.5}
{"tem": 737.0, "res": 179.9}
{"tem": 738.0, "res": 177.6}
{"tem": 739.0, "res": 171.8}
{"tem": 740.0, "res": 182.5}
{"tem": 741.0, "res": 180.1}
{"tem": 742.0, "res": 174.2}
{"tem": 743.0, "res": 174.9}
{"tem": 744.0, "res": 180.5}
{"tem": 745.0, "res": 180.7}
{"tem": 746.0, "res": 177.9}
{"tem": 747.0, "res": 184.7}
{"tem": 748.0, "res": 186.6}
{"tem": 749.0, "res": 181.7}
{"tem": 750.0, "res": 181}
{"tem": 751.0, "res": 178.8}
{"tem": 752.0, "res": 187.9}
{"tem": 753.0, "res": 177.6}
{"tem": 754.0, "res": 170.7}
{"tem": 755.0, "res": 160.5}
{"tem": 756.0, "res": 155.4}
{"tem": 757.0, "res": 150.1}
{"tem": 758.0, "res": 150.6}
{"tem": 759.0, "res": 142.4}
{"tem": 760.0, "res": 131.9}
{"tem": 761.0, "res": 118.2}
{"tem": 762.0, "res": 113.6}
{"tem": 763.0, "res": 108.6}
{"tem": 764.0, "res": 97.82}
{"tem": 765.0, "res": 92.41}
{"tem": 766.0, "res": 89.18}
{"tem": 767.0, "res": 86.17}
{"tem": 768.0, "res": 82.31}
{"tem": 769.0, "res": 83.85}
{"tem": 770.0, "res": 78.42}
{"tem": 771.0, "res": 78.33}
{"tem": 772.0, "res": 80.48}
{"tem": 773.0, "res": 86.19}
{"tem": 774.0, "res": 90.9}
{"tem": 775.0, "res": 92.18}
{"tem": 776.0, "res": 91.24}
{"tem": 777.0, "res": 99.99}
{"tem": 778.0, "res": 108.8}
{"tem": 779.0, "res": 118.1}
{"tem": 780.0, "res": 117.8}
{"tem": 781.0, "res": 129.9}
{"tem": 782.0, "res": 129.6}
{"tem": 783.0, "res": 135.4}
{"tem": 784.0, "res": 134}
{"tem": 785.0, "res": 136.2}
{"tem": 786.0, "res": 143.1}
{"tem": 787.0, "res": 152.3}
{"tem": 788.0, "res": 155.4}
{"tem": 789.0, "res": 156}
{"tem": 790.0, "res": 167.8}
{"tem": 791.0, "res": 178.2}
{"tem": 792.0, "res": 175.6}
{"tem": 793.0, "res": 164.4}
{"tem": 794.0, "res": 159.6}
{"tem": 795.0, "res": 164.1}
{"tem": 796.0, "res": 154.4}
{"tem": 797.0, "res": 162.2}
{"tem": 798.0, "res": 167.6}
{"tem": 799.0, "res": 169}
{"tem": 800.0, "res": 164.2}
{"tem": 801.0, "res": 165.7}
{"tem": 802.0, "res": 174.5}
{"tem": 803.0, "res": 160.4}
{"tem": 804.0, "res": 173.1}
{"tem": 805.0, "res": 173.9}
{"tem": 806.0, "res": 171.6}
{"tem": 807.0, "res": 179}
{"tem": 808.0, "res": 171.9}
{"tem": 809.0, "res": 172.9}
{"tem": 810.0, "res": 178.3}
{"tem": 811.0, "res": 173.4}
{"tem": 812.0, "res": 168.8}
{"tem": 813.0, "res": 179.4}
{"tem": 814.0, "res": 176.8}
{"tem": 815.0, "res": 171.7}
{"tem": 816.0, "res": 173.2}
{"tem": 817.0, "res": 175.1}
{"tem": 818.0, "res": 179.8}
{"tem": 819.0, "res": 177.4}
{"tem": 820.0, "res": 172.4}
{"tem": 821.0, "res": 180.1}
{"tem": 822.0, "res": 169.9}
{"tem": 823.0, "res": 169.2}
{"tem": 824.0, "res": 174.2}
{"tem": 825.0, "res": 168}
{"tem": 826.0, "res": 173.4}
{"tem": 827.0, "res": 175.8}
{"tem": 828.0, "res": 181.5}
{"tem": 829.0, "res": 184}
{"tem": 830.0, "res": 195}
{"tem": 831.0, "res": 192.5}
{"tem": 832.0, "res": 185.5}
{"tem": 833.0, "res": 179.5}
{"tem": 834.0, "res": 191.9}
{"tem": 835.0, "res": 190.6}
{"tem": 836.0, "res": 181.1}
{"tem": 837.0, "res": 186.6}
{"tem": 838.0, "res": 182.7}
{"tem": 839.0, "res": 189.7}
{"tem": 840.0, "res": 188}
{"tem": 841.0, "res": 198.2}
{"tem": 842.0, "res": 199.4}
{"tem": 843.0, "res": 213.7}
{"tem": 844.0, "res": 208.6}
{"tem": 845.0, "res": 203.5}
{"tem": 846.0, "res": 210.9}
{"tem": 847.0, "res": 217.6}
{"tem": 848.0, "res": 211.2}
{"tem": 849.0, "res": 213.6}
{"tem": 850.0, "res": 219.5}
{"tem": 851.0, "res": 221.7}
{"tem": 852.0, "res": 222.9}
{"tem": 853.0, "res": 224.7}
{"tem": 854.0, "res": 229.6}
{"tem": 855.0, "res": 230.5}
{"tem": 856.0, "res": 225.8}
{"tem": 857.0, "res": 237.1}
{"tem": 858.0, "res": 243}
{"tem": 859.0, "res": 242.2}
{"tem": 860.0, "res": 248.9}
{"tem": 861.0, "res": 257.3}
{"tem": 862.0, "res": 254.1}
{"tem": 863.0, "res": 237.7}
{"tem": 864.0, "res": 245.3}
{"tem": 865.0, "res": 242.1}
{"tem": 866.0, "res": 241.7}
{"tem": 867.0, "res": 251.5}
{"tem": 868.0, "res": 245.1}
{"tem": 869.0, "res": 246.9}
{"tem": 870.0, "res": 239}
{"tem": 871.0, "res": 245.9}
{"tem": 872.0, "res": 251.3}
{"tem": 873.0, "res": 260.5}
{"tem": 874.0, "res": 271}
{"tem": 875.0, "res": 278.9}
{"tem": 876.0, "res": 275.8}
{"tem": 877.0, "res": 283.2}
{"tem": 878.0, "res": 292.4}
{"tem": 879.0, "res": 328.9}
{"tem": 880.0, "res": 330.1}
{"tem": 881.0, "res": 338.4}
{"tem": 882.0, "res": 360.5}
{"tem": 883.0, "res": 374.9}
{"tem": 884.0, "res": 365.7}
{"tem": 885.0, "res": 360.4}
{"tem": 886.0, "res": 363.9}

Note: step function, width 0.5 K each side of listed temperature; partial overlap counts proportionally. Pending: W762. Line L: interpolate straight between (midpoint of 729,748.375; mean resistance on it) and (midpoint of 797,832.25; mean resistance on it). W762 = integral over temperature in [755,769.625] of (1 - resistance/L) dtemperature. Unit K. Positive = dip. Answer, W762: 5.2 K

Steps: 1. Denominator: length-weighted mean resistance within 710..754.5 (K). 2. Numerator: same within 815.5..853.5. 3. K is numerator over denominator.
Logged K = 1.1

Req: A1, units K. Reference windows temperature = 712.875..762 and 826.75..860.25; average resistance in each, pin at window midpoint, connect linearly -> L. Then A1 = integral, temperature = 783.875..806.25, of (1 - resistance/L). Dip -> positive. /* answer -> 3.5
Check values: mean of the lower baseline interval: 175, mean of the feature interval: 162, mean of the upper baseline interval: 207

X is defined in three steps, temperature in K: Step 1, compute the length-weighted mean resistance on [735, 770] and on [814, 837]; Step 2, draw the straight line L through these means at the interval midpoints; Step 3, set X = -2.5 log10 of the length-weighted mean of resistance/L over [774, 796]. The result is 0.19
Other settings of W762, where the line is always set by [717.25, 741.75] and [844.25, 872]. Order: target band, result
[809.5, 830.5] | 4.09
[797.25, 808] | 2.13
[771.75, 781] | 4.63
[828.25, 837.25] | 1.47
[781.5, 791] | 2.69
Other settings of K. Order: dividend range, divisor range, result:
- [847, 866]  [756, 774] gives 2.22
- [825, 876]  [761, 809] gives 1.64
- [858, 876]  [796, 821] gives 1.46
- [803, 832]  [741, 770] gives 1.21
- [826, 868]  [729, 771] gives 1.38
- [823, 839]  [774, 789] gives 1.47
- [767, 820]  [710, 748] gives 0.81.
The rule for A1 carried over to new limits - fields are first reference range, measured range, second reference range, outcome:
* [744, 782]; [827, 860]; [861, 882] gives 3.9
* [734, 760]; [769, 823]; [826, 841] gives 9.3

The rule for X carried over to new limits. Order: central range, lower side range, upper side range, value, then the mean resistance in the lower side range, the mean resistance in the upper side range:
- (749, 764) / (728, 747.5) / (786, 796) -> 0.16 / 183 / 162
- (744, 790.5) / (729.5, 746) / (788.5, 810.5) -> 0.31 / 182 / 168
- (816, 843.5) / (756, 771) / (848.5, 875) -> 0.08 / 109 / 241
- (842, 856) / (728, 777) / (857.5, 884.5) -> 0.16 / 148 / 276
